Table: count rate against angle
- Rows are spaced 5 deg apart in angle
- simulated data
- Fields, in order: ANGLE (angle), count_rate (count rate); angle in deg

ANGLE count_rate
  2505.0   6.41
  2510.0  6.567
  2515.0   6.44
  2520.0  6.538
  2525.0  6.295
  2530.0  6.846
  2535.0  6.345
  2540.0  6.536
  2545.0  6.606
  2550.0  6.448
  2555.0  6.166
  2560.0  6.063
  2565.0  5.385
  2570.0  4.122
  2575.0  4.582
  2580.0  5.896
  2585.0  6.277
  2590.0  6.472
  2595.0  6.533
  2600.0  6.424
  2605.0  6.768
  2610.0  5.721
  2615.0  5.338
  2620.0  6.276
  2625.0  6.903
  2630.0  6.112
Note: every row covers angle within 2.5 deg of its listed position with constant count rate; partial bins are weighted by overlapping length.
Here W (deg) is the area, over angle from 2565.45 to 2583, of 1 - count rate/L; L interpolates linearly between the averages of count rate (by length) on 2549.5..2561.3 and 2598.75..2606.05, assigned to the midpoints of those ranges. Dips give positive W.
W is 3.8 deg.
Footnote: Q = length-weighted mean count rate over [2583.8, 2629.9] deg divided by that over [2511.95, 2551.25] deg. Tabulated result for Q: 1.0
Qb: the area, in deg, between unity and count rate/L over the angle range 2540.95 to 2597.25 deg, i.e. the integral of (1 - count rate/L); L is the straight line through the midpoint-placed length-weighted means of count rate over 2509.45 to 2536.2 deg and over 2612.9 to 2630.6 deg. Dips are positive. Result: 4.2 deg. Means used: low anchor 6.51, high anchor 6.18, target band 5.88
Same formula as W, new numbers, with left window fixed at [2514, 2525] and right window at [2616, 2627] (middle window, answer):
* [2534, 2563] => 0.4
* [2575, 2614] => 1.6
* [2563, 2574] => 3.0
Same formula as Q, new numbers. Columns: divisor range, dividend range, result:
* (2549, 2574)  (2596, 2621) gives 1.11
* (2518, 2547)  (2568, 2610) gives 0.90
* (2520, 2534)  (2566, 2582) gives 0.75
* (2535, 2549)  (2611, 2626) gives 0.93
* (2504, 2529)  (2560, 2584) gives 0.80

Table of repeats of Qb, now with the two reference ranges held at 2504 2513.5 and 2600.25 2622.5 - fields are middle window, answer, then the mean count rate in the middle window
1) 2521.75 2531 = -0.15 deg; 6.52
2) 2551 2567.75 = 1.04 deg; 5.9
